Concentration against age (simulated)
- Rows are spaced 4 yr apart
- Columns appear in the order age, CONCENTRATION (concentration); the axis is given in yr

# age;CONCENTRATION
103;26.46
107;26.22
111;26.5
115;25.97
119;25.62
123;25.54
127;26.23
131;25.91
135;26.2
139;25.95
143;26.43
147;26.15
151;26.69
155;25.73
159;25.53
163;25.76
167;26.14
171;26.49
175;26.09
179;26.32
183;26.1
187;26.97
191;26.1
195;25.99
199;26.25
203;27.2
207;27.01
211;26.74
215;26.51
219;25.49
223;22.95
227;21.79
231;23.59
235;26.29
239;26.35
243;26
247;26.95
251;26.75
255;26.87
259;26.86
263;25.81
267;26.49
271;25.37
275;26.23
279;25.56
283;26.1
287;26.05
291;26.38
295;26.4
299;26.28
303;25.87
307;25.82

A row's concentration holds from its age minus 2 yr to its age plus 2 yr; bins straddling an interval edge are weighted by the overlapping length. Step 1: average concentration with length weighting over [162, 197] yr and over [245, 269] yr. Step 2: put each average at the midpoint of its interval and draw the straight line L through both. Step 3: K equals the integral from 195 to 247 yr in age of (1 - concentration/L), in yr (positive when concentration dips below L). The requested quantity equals 1.67 yr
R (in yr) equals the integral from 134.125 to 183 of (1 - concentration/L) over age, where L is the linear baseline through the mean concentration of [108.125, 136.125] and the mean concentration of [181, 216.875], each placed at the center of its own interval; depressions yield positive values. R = 0.25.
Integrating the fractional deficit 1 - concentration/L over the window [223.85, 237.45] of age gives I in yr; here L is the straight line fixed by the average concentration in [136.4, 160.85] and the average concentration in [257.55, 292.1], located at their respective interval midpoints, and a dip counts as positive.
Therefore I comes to 1.1 yr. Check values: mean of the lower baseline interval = 26.1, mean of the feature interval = 23.9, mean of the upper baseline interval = 26.1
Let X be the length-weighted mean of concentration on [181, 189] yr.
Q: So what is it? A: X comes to 26.5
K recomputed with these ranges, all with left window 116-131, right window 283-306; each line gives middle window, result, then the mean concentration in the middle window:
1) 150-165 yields 0.0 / 25.9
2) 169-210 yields -0.8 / 26.5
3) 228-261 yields 0.0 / 26.1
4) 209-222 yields 0.0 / 26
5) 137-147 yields -0.1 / 26.2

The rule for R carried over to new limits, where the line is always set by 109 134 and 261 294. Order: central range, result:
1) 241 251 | -0.2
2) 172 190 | -0.3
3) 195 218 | -0.6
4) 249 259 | -0.3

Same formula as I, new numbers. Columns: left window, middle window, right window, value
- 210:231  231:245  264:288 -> -0.5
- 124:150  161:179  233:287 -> 0.0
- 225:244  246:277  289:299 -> -1.1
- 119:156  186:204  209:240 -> -0.8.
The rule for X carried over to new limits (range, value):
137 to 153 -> 26.3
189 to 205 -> 26.4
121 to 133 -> 25.9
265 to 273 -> 25.9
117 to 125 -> 25.6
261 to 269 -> 26.1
